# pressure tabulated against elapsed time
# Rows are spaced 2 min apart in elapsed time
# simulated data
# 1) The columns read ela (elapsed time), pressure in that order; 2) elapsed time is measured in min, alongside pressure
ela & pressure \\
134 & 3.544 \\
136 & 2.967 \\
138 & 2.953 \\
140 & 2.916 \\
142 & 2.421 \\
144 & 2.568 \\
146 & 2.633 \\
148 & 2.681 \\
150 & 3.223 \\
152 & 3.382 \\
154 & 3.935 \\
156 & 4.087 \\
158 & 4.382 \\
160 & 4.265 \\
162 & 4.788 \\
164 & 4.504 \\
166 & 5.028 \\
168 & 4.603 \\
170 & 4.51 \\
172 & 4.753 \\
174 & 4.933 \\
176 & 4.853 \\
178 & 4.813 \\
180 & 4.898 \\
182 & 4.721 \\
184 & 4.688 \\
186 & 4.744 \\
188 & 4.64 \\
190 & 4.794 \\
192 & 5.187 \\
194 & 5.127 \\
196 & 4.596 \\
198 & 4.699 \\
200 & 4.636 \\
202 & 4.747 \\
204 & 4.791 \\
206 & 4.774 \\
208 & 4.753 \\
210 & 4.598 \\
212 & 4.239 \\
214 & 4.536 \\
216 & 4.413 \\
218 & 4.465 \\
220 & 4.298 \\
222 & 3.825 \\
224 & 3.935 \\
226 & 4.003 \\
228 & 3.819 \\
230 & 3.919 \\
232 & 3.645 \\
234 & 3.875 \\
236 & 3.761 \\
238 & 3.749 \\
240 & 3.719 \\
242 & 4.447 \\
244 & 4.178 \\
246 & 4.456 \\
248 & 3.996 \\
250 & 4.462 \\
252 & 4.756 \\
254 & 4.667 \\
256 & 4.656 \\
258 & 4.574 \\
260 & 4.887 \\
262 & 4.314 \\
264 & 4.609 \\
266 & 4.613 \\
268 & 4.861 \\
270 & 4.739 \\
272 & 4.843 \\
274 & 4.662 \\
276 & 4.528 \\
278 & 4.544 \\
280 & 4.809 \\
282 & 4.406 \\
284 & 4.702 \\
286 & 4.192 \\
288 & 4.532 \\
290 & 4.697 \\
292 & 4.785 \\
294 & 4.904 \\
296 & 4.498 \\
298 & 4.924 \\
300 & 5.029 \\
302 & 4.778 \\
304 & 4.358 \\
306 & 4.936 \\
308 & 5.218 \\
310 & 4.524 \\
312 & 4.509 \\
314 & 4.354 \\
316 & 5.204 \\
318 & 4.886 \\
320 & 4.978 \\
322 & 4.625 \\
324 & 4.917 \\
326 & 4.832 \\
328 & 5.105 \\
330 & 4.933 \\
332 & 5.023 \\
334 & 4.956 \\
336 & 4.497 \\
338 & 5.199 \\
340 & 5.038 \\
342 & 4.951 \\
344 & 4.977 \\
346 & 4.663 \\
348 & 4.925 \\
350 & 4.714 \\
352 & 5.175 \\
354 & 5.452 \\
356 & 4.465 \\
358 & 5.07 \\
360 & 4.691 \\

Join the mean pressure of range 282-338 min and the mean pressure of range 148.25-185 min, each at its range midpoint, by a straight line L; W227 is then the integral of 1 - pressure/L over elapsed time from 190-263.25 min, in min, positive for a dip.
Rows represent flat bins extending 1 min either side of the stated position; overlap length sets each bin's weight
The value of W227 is 3.0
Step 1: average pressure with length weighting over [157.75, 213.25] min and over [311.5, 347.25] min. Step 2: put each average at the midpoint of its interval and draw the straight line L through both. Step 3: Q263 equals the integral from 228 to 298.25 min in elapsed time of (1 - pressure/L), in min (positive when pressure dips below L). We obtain 5.3 min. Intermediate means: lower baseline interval 4.72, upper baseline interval 4.87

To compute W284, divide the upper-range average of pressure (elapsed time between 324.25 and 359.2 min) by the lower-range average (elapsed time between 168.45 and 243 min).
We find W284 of 1.11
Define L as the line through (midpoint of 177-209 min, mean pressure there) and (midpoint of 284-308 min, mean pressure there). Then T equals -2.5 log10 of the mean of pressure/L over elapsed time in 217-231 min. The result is 0.18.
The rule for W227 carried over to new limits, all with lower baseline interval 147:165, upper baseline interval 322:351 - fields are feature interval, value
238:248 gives 0.6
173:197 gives -4.5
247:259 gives -0.2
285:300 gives 0.0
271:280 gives -0.2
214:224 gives 0.0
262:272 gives -0.4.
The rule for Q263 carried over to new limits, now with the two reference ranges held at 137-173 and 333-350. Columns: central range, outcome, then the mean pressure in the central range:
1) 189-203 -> -2.9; 4.83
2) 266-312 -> -1.3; 4.7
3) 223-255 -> 1.4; 4.09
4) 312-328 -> -0.2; 4.83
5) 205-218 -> -1.4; 4.55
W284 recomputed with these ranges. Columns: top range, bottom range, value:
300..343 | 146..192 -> 1.10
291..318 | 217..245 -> 1.20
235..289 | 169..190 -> 0.94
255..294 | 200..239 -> 1.10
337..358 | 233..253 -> 1.20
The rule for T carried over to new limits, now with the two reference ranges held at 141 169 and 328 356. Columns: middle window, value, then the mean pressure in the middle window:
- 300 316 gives 0.00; 4.72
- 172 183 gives -0.24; 4.84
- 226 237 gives 0.11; 3.82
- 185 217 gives -0.16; 4.7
